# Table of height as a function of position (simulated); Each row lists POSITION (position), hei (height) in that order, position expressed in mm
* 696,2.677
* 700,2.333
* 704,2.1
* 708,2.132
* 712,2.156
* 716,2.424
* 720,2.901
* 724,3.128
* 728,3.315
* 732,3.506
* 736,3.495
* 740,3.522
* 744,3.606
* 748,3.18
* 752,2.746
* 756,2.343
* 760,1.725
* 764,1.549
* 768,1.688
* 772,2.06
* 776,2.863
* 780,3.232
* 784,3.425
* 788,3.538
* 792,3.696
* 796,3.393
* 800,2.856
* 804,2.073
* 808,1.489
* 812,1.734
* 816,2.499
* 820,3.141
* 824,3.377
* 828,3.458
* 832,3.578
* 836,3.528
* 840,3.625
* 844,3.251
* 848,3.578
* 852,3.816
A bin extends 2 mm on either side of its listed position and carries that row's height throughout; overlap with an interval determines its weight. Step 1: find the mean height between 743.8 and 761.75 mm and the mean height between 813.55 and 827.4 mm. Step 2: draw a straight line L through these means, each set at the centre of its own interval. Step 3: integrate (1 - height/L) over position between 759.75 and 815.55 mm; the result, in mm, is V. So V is 5.6 mm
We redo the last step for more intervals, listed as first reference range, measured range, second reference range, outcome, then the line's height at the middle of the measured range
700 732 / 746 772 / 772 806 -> 6.20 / 2.89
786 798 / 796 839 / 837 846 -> 8.23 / 3.49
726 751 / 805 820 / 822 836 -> 5.99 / 3.47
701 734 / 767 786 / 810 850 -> 1.60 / 2.95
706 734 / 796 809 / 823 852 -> 3.59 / 3.3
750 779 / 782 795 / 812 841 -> -4.89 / 2.57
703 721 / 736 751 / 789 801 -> -3.75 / 2.72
